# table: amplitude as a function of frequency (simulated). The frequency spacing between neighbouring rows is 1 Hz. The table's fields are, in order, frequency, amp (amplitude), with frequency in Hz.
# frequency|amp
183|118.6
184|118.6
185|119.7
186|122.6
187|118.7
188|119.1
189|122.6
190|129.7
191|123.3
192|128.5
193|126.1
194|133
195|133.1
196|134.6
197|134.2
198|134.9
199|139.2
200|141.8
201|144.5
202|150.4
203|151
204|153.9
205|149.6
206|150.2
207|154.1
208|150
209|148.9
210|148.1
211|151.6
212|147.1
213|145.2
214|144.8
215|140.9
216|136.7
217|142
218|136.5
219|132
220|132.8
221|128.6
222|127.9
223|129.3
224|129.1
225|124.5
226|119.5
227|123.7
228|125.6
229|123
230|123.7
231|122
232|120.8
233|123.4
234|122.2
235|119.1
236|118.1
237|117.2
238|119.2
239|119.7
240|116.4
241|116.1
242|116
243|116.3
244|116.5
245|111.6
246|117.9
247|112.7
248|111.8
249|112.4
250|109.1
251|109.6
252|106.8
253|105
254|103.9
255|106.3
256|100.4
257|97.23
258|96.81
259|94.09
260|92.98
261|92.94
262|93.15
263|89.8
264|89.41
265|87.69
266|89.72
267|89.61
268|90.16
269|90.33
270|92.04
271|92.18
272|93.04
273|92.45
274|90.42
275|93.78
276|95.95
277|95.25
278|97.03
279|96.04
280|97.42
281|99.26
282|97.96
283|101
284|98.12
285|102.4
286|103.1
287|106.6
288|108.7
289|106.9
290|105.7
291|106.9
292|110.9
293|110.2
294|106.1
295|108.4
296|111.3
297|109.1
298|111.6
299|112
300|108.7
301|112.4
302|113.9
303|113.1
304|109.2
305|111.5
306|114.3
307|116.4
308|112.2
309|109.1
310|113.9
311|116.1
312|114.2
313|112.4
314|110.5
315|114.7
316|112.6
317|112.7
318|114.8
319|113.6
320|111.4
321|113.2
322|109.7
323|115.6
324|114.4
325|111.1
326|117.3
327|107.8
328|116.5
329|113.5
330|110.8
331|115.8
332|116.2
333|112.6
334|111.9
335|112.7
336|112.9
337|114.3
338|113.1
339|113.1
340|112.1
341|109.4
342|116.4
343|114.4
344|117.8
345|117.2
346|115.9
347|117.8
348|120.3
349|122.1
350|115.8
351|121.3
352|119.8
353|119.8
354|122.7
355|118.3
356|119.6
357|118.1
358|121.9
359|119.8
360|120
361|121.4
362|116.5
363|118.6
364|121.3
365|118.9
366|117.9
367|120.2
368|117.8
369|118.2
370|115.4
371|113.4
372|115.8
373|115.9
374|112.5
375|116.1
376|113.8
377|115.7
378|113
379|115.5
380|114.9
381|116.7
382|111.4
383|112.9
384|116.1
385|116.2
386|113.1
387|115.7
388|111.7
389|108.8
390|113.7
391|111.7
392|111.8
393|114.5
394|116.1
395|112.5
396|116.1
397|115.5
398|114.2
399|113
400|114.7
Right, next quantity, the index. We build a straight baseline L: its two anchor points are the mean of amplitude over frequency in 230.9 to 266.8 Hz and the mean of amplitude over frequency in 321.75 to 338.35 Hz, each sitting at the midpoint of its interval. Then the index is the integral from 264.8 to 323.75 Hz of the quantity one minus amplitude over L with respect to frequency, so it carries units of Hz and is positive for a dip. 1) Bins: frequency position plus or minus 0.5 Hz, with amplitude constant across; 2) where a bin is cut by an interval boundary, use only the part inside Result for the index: 3.0 Hz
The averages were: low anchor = 108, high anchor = 113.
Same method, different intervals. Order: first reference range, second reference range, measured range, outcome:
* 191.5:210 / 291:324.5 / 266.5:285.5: 4.08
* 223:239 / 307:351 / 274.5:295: 2.72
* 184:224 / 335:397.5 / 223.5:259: 4.66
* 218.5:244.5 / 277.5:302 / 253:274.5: 3.66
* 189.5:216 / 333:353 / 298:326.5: 2.00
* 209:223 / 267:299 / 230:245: 0.99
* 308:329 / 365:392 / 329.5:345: -0.01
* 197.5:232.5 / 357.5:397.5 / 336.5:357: 0.48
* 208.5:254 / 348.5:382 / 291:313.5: 1.75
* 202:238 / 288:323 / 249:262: 2.46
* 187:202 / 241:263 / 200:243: -4.74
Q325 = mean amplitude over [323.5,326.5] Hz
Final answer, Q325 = 114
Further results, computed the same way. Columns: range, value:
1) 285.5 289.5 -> 106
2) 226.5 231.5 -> 124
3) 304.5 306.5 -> 113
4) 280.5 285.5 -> 99.7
